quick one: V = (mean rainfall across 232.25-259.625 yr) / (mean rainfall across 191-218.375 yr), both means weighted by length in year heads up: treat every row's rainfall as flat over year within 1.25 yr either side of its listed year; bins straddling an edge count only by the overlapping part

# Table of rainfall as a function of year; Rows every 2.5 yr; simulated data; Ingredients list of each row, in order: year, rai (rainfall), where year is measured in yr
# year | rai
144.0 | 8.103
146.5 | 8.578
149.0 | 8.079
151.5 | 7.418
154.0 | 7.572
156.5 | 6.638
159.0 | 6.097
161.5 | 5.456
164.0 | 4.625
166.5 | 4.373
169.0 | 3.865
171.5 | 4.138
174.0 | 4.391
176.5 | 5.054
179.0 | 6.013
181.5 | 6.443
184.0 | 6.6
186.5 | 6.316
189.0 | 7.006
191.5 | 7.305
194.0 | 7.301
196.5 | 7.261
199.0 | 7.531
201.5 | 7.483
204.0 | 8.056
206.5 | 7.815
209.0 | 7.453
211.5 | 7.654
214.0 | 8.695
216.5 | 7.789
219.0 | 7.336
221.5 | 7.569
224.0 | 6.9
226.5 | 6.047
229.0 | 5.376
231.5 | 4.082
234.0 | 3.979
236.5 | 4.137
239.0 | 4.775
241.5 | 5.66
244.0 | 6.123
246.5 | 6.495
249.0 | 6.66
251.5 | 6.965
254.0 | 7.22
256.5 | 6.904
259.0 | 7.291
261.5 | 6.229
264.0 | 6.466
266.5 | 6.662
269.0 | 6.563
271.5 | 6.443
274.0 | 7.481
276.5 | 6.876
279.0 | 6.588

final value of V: 0.78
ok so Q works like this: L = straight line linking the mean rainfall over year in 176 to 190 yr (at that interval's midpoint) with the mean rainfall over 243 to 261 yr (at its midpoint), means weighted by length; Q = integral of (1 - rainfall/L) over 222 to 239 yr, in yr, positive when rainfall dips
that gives 3.7 yr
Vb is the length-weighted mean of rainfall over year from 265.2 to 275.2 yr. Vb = 6.78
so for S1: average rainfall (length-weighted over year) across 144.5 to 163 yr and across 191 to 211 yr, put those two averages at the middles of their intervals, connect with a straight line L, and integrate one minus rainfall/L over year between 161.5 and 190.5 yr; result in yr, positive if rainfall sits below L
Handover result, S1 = 7.8 yr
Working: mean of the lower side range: 7.13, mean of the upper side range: 7.54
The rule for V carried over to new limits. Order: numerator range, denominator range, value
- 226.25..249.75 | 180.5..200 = 0.76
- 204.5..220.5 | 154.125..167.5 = 1.38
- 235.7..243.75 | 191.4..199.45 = 0.69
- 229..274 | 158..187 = 1.15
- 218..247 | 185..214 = 0.76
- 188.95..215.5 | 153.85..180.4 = 1.46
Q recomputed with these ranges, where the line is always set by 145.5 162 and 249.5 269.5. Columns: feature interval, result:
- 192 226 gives -2.9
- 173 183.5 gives 2.2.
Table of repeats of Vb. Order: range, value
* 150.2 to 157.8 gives 7.21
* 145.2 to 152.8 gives 8.02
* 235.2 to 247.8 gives 5.44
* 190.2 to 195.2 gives 7.3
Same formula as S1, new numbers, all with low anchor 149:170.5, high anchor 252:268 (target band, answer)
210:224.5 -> -2.9 yr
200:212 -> -2.7 yr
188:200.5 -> -2.2 yr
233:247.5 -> 3.1 yr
